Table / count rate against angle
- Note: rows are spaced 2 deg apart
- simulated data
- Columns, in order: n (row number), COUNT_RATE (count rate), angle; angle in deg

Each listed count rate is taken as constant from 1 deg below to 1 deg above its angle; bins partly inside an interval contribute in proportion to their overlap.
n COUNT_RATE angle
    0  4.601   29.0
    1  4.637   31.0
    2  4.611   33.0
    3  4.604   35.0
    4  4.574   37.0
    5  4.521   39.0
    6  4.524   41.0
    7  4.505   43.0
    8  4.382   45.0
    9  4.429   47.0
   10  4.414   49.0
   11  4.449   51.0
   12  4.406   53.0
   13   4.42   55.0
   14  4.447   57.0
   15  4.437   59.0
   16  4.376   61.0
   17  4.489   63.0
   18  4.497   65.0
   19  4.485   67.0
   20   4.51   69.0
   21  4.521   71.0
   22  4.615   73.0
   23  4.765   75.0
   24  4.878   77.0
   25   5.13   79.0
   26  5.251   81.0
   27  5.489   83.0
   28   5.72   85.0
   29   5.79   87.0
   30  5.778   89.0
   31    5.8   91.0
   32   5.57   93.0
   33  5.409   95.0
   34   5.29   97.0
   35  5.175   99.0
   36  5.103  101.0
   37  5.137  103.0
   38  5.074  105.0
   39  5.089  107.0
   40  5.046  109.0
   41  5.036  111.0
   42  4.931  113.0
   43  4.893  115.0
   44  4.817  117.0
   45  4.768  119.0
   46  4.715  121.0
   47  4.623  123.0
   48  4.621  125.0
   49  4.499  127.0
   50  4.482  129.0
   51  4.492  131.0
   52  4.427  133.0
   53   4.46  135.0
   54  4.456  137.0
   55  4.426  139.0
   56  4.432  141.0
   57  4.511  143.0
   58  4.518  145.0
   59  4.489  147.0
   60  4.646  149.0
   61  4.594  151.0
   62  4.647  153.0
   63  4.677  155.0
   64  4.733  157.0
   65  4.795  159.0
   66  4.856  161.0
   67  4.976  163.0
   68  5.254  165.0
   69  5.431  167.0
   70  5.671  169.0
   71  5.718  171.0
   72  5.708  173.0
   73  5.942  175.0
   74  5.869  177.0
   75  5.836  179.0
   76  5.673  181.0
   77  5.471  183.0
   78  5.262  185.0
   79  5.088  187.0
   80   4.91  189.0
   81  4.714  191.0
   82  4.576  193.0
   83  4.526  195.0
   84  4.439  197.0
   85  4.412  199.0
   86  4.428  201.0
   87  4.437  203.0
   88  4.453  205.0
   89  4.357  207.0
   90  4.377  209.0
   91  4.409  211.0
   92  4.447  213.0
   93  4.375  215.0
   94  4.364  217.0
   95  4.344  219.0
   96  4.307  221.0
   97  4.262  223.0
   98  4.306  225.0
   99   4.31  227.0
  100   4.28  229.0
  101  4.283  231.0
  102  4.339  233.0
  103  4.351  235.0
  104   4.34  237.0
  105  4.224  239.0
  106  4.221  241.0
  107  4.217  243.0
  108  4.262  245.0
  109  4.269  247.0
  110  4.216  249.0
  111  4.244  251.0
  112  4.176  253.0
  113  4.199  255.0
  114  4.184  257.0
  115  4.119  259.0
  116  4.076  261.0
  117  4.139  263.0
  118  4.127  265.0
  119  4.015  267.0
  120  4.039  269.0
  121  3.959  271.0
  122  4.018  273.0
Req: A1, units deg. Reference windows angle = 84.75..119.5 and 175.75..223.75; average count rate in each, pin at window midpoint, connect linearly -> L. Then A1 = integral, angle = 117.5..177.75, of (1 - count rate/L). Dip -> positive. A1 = 1.8 deg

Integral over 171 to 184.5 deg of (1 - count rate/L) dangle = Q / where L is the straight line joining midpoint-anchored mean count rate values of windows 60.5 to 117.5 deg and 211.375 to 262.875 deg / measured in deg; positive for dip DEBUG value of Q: -3.36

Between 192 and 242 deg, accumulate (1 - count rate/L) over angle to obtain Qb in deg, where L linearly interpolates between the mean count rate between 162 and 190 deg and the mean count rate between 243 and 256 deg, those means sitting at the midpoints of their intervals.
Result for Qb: 4.3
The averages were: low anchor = 5.49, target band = 4.37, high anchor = 4.23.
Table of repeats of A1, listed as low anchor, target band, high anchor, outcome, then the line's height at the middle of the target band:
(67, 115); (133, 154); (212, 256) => 1.4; 4.84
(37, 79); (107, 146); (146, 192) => 2.1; 4.92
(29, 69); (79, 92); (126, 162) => -3.1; 4.52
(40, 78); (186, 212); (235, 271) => -1.7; 4.27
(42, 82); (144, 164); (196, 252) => -1.2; 4.43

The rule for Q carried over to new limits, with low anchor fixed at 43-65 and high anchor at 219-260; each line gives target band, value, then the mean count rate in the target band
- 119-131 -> -0.63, 4.59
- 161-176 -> -4.02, 5.48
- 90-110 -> -4.01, 5.27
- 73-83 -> -1.37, 5.02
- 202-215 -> -0.38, 4.41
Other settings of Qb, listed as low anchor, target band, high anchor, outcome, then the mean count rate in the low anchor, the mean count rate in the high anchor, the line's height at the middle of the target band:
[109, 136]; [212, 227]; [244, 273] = -0.2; 4.69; 4.14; 4.3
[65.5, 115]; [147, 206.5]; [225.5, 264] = -4.9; 5.14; 4.24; 4.63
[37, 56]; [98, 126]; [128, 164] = -2.4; 4.46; 4.59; 4.54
